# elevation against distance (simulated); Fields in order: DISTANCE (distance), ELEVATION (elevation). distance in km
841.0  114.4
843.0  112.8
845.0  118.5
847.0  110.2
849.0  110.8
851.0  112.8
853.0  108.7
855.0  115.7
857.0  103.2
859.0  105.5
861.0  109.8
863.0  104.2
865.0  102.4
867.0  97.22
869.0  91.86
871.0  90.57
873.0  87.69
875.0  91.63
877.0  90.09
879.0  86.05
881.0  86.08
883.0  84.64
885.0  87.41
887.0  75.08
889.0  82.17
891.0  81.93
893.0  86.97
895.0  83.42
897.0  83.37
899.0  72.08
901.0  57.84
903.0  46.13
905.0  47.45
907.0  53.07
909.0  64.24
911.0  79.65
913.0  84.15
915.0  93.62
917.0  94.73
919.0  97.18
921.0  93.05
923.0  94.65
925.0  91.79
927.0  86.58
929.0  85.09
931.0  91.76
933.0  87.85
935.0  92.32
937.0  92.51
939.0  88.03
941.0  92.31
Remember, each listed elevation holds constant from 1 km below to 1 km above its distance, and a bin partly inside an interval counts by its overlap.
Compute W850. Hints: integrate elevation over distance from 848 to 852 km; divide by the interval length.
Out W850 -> 112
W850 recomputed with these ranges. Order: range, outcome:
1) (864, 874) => 93.9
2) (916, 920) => 96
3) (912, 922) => 92.5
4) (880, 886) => 86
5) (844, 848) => 114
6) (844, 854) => 112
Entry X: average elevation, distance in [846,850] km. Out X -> 110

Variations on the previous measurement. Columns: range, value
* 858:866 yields 105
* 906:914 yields 70.3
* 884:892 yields 81.6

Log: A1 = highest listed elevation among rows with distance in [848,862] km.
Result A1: 115.7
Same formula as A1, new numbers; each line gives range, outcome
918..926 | 97.18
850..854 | 112.8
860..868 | 109.8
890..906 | 86.97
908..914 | 84.15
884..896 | 87.41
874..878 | 91.63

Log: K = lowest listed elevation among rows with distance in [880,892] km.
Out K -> 75.08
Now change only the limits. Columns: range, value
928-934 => 85.09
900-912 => 46.13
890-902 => 57.84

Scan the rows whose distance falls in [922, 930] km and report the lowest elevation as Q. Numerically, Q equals 85.09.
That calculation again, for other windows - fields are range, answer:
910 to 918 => 79.65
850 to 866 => 102.4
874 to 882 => 86.05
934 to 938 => 92.32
